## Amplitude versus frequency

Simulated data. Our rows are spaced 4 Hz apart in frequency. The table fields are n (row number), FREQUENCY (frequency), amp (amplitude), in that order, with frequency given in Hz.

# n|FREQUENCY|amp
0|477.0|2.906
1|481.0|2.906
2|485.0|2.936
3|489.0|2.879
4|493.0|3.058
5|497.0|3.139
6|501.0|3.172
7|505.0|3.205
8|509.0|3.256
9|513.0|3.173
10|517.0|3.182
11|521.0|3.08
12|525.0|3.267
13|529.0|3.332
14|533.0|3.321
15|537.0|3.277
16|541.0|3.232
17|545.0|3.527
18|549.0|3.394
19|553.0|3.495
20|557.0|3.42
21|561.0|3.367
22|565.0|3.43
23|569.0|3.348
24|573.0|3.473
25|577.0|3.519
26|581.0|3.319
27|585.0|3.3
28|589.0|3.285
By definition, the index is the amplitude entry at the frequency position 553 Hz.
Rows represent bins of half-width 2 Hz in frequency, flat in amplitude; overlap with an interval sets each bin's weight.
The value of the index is 3.495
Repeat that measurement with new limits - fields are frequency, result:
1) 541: 3.232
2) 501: 3.172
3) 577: 3.519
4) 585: 3.3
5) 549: 3.394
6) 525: 3.267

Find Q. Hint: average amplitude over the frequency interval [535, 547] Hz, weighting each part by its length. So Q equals 3.35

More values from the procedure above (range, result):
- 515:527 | 3.18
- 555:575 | 3.41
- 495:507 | 3.17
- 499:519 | 3.2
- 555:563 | 3.39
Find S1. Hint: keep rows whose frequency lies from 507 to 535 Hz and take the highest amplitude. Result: 3.332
